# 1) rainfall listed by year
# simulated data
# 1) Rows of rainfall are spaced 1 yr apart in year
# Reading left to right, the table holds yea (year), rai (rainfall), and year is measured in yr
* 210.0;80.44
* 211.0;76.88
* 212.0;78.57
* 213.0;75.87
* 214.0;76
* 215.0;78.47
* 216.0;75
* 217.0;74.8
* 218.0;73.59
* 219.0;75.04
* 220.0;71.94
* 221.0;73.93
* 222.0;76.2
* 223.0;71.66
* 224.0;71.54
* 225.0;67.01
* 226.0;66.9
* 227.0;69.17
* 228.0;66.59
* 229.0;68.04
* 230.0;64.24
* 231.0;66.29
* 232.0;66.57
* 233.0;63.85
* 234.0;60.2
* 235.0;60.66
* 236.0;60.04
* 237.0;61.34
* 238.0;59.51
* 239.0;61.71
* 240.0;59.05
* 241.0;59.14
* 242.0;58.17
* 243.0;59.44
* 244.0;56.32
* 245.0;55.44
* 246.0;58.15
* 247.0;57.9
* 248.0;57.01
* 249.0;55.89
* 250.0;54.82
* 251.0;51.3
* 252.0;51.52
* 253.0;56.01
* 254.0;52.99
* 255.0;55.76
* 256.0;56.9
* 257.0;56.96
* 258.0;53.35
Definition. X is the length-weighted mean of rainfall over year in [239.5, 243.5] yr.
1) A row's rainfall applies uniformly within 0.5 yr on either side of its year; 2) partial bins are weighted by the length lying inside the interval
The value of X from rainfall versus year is 59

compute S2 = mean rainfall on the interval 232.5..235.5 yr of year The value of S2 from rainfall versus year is 61.6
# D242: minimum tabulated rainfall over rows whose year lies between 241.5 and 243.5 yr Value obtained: 58.17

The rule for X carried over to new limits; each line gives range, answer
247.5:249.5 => 56.5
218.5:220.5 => 73.5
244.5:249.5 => 56.9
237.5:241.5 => 59.9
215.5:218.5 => 74.5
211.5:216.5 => 76.8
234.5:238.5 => 60.4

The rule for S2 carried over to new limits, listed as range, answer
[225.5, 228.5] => 67.6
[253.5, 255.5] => 54.4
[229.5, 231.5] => 65.3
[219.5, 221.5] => 72.9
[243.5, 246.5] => 56.6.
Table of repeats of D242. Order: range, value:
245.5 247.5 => 57.9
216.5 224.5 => 71.54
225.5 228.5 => 66.59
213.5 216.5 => 75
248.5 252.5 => 51.3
